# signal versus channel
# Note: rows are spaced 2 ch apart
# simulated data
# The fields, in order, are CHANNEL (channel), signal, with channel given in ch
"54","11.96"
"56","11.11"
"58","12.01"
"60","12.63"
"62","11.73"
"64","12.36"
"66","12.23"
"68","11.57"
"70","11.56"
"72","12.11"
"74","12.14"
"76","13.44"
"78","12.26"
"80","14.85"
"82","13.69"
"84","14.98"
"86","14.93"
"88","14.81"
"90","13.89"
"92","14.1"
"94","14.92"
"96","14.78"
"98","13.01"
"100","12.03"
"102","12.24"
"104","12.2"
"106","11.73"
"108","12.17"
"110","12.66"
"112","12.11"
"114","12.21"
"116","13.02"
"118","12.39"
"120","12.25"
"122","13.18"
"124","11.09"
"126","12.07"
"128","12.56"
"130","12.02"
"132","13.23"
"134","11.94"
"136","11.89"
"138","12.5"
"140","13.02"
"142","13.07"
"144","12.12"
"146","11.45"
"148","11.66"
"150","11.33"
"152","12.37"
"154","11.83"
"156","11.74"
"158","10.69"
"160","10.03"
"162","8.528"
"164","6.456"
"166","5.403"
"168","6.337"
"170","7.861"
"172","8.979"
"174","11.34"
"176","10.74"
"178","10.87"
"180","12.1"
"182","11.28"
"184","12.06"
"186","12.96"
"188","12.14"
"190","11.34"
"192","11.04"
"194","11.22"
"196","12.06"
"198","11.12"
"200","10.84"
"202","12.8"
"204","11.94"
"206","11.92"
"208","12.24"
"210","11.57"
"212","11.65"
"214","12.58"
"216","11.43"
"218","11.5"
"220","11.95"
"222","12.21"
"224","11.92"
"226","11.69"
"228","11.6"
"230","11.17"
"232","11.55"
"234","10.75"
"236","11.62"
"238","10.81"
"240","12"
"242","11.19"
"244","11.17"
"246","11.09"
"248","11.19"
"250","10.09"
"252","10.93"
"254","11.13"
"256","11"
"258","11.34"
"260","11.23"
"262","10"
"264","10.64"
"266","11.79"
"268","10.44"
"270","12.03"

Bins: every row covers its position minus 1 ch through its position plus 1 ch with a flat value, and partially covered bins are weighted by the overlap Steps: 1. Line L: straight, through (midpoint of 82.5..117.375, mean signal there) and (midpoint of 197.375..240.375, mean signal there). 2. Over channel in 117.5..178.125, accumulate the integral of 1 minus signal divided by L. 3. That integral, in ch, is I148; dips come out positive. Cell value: 8.0 ch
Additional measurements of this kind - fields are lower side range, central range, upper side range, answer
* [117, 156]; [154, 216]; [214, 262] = 5.3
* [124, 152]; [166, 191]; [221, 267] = 2.9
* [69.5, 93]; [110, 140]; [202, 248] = 1.5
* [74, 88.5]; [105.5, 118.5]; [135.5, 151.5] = 0.7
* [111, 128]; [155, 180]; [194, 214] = 5.9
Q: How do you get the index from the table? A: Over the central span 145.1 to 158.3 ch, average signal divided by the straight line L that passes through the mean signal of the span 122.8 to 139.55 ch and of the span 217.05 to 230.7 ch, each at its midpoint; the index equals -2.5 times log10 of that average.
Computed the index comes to 0.04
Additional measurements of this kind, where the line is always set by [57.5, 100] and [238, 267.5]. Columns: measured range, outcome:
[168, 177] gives 0.27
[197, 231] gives -0.02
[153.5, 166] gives 0.28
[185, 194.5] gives 0.01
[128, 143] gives 0.00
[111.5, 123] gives 0.02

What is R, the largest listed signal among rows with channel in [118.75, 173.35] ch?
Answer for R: 13.23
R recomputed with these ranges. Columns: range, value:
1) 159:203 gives 12.96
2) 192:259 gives 12.8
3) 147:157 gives 12.37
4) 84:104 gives 14.98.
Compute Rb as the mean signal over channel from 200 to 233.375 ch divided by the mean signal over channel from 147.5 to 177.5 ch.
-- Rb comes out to 1.2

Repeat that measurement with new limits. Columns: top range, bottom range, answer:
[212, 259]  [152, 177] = 1.23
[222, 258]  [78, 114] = 0.84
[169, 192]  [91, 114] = 0.86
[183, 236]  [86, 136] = 0.92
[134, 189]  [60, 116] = 0.83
